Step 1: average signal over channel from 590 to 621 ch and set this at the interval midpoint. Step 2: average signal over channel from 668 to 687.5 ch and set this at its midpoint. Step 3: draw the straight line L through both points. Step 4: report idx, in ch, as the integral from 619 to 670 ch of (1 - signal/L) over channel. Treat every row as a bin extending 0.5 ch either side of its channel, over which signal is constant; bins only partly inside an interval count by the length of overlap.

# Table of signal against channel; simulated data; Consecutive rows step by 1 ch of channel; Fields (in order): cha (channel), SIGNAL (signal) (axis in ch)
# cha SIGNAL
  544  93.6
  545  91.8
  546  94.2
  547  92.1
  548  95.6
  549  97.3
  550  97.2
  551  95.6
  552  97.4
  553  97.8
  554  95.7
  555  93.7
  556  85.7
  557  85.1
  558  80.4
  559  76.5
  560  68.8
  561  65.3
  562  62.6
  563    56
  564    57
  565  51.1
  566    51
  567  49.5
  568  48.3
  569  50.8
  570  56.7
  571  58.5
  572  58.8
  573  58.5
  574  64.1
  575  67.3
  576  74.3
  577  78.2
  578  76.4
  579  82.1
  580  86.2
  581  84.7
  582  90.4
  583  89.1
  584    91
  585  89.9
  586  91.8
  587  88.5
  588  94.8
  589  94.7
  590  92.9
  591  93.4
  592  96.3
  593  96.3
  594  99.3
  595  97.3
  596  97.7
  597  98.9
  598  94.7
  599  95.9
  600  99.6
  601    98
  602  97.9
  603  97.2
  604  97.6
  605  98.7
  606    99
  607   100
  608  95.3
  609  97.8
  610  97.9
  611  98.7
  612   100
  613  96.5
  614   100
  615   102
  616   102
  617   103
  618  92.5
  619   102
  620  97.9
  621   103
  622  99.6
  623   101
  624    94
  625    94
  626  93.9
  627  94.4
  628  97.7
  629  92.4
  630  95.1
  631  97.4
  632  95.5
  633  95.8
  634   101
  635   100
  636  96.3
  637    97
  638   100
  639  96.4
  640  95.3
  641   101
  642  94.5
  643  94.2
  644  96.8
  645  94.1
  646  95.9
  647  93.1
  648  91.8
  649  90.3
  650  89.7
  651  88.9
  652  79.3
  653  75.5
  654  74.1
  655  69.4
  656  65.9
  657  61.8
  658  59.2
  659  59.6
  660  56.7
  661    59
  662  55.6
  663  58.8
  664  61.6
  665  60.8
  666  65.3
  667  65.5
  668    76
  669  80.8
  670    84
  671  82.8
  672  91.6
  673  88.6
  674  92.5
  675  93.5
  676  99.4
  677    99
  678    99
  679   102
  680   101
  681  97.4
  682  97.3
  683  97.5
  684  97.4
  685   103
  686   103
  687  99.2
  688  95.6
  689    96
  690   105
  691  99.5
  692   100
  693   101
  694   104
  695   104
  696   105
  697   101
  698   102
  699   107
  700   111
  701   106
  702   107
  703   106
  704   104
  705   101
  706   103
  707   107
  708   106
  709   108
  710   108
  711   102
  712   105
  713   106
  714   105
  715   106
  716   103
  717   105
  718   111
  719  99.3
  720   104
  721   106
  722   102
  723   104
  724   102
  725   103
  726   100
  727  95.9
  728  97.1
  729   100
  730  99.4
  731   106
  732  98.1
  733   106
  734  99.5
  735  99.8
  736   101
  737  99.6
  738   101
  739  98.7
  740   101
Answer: 5.9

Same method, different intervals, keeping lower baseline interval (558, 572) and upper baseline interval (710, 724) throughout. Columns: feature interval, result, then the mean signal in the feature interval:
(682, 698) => -0.7 ch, 101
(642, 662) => 1.4 ch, 78.5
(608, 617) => -3.2 ch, 99.3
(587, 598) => -4.7 ch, 95.7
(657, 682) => 3.3 ch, 78.8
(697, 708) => -0.6 ch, 105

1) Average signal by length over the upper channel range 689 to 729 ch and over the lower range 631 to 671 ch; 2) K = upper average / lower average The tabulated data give 1.27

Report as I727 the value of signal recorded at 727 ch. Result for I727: 95.9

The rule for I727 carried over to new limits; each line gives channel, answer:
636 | 96.3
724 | 102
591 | 93.4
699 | 107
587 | 88.5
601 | 98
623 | 101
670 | 84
